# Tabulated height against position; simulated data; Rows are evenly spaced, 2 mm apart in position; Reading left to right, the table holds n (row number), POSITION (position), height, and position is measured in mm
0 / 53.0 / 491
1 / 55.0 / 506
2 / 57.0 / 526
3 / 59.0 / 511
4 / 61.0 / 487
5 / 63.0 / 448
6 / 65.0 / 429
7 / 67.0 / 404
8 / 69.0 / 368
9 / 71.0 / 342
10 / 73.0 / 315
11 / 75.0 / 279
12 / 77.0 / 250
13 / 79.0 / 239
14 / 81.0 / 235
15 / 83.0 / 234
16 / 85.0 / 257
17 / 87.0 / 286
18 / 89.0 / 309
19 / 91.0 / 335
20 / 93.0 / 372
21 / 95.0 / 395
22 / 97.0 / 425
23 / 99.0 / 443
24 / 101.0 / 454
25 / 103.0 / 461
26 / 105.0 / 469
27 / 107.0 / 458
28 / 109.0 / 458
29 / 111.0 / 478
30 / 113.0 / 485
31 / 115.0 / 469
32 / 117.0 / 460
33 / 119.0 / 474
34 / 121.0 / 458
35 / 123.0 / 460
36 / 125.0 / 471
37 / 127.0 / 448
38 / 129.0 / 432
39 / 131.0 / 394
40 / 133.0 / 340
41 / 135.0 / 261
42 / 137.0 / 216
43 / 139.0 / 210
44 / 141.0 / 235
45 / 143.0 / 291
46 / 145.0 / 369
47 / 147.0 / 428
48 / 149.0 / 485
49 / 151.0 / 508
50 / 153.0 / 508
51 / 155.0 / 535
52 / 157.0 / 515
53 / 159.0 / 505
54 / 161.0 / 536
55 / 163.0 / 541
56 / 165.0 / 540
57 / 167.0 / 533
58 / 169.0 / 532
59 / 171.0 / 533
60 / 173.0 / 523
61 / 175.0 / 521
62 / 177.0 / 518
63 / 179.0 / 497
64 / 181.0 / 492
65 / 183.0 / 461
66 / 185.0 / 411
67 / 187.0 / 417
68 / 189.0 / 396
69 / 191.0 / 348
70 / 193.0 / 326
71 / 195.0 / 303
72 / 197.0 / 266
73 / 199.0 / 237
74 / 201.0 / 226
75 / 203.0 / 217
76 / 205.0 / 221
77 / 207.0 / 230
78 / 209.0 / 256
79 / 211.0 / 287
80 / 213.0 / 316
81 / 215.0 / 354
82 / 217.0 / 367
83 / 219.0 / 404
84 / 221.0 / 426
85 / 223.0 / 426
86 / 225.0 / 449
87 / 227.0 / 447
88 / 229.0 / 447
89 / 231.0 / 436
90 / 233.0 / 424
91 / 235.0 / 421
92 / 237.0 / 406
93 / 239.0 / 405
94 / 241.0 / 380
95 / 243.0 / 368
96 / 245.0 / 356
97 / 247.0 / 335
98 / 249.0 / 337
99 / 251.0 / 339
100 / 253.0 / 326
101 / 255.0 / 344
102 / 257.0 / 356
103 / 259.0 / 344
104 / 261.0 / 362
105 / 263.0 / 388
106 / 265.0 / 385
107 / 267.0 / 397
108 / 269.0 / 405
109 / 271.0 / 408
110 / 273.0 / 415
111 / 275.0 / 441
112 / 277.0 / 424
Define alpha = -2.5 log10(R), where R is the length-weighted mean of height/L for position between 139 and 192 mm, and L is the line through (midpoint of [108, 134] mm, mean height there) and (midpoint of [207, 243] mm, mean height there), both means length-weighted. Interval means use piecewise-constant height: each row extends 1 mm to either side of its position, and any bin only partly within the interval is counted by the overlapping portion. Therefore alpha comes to -0.10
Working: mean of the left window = 448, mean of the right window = 386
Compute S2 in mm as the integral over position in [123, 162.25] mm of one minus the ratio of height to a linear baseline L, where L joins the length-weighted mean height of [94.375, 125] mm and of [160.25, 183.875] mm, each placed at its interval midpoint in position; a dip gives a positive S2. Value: 6.7 mm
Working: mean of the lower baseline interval 458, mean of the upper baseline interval 519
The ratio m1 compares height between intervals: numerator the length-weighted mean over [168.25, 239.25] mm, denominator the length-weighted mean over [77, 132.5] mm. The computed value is 1.0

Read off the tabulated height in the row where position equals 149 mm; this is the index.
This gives 485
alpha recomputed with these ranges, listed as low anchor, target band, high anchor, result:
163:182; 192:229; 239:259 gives 0.31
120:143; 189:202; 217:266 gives 0.26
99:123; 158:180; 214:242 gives -0.19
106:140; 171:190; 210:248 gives -0.18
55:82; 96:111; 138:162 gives -0.14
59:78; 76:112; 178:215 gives 0.01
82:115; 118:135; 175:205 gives -0.10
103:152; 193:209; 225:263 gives 0.49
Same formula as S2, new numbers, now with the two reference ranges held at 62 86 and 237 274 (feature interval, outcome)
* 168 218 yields -2.8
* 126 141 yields 0.5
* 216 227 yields -1.7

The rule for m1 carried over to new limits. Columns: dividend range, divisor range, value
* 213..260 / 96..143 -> 0.94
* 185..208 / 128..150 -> 0.89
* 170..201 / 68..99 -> 1.31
